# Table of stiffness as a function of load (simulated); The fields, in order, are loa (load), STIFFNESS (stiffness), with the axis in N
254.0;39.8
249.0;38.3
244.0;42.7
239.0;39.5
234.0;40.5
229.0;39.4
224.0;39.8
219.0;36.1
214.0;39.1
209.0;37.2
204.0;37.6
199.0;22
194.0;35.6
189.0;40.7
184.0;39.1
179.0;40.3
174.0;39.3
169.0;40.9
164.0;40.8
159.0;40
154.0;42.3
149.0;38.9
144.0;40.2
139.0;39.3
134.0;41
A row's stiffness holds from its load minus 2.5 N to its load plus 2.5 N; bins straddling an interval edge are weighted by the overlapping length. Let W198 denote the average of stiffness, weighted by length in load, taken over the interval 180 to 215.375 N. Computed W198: 36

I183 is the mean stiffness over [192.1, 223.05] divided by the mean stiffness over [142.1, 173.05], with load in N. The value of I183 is 0.86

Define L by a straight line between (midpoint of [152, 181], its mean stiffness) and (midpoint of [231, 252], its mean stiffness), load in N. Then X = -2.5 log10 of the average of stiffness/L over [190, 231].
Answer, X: 0.12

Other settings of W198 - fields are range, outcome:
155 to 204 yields 37.8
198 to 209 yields 32.5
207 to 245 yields 39.2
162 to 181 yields 40.3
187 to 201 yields 32.9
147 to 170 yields 40.6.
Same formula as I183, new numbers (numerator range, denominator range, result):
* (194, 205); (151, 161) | 0.73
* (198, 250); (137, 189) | 0.94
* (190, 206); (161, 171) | 0.79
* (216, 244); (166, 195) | 1.00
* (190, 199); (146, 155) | 0.81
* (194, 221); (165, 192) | 0.86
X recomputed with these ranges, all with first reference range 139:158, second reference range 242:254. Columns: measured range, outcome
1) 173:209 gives 0.11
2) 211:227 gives 0.05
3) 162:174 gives -0.01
